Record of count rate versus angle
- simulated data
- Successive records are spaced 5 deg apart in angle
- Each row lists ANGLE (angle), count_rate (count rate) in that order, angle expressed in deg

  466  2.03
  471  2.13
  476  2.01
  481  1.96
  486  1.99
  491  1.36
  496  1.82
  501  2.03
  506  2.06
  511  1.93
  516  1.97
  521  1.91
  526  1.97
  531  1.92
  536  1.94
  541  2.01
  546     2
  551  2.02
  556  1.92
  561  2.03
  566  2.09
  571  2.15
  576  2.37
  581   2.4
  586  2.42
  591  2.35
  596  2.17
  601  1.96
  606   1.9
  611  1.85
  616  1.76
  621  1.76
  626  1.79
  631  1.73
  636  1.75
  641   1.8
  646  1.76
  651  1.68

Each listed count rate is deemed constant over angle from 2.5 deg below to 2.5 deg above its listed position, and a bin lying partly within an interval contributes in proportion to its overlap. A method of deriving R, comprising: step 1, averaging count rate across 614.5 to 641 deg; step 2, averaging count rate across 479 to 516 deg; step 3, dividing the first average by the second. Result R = 0.9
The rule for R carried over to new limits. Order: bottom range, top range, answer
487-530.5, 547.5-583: 1.13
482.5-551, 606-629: 0.94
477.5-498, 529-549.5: 1.10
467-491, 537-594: 1.10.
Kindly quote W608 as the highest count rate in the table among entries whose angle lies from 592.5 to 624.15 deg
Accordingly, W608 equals 2.17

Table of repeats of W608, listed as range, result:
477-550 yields 2.06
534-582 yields 2.4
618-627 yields 1.79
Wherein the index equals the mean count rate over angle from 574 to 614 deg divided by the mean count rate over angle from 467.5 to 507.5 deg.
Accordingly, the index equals 1.13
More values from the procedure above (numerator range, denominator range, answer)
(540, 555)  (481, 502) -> 1.11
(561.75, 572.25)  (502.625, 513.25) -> 1.05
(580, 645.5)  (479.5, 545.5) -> 1.02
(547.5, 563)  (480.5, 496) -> 1.13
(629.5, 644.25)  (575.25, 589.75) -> 0.74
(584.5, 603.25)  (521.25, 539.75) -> 1.14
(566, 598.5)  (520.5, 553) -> 1.16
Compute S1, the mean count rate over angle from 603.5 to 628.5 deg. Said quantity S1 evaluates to 1.81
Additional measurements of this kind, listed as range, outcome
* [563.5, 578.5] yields 2.2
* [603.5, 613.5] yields 1.88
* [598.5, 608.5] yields 1.93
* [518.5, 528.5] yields 1.94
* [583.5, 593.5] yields 2.39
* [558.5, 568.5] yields 2.06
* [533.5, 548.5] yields 1.98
